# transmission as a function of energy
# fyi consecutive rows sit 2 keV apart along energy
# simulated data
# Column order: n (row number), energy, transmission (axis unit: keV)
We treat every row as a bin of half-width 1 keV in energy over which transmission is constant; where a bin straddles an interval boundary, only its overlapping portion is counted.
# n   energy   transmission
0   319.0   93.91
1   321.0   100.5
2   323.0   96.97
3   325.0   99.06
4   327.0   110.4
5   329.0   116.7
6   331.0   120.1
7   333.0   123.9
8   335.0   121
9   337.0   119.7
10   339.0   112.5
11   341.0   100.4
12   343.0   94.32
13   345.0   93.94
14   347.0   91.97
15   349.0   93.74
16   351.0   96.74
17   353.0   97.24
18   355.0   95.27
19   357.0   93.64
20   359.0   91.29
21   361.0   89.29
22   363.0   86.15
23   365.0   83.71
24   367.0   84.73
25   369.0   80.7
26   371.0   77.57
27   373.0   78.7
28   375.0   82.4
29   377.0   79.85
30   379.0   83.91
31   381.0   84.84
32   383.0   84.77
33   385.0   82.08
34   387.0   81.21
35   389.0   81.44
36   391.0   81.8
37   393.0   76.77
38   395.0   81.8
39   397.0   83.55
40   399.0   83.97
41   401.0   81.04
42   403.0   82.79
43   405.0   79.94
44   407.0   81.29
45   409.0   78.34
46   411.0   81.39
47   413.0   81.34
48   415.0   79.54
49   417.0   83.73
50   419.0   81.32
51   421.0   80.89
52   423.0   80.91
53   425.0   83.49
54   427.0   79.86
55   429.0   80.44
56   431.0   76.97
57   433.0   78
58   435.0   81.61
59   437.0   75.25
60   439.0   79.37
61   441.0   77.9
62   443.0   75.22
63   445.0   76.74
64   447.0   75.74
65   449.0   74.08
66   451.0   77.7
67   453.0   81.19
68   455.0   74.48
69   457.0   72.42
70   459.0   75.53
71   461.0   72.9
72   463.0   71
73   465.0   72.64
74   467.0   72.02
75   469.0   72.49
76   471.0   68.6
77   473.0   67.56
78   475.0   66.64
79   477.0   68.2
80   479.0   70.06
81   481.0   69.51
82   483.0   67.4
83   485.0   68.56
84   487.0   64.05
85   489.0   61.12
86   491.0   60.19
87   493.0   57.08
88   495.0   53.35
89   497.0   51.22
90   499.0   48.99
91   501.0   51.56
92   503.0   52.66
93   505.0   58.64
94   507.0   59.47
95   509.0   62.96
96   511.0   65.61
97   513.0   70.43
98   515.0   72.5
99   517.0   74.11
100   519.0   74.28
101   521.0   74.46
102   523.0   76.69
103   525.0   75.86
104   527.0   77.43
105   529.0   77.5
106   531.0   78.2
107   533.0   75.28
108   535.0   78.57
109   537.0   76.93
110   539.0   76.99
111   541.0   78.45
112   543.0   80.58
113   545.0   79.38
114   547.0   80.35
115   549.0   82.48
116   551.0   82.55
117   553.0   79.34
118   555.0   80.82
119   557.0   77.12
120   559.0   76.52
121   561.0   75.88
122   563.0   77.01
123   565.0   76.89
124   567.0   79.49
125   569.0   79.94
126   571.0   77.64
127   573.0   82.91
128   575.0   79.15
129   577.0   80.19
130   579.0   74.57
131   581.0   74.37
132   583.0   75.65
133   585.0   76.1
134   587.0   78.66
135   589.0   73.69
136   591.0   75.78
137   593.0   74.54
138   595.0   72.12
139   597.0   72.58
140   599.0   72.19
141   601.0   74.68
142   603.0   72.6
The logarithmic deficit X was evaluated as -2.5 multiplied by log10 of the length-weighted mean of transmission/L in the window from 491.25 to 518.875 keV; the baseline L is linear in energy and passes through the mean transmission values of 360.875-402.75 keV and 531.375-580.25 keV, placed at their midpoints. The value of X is 0.30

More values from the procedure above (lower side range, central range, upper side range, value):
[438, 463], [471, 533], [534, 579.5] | 0.17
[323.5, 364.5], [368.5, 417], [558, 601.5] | 0.19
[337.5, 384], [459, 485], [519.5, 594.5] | 0.18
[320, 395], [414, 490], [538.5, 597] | 0.16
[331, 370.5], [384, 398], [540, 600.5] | 0.16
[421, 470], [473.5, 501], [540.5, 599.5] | 0.24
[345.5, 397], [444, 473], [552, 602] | 0.11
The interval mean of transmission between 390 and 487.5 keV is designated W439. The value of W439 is 76.6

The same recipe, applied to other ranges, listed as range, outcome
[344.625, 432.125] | 83.9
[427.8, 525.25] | 69.5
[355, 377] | 85.1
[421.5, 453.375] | 78.4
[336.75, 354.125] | 99.2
